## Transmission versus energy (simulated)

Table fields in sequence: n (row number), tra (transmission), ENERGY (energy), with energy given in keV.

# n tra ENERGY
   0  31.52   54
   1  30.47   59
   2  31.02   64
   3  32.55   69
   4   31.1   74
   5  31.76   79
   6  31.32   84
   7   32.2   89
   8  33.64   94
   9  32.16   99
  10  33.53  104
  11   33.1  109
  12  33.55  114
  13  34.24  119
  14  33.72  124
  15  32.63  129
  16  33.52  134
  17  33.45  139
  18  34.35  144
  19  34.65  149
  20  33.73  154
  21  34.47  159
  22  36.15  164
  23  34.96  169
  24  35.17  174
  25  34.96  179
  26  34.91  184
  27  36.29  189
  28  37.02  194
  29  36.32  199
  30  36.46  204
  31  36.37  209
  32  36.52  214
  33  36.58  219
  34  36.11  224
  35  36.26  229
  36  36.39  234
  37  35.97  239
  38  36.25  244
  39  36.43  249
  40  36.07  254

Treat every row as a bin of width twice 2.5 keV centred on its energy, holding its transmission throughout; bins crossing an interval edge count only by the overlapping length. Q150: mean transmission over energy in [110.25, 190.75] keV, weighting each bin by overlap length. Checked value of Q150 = 34.4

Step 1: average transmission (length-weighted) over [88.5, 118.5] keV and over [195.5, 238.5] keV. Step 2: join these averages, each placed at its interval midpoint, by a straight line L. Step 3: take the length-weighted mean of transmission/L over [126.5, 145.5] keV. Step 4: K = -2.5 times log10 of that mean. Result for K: 0.02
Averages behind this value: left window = 33.2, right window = 36.4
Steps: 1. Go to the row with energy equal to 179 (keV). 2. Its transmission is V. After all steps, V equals 34.96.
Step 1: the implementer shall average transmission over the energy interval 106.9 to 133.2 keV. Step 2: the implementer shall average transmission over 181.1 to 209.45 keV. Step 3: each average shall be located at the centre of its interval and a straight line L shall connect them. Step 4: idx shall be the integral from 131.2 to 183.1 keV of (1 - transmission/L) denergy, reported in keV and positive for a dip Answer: 0.4 keV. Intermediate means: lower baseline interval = 33.5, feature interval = 34.5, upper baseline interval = 36.2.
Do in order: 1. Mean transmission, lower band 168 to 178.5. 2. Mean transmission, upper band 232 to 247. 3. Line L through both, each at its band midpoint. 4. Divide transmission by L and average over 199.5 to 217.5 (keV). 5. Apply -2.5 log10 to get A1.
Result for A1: -0.02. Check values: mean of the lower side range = 35.1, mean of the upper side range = 36.2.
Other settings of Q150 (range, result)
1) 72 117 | 32.5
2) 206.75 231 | 36.4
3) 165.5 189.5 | 35.2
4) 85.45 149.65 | 33.4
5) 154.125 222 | 35.8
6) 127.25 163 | 34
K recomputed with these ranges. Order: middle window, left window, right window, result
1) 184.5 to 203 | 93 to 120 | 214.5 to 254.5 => -0.03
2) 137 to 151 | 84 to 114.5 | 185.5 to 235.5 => 0.00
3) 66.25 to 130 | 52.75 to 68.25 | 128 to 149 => -0.01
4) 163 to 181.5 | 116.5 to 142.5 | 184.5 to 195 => 0.01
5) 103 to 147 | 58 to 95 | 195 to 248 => -0.01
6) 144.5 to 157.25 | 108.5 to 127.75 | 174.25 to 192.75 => 0.01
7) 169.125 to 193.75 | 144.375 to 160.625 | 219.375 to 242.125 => -0.01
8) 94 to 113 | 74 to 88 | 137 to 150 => -0.02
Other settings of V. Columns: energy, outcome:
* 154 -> 33.73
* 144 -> 34.35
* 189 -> 36.29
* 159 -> 34.47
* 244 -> 36.25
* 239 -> 35.97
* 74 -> 31.1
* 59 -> 30.47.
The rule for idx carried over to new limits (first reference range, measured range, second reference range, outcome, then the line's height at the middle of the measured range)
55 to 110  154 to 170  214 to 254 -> -0.34 keV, 34.3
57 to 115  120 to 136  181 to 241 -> 0.08 keV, 33.6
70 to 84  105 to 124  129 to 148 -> -0.45 keV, 32.8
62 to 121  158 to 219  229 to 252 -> -1.59 keV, 34.9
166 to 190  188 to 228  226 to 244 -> -0.81 keV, 35.7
